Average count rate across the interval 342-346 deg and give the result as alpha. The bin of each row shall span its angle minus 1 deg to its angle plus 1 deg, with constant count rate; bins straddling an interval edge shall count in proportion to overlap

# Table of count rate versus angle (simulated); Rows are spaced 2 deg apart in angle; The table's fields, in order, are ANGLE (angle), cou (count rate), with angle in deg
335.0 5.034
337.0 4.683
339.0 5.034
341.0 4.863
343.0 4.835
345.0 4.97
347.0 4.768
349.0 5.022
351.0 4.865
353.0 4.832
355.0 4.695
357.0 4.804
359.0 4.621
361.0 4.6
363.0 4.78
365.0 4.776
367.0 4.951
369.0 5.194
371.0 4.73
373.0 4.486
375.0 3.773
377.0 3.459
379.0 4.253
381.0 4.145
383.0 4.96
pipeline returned 4.9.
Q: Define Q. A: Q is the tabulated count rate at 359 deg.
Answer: 4.621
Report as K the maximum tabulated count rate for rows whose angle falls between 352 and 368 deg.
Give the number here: 4.951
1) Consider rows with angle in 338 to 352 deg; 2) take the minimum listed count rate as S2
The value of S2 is 4.768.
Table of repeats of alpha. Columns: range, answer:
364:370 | 4.97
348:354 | 4.91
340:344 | 4.85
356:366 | 4.72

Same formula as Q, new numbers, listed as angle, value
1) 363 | 4.78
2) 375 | 3.773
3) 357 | 4.804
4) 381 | 4.145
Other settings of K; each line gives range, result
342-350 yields 5.022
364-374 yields 5.194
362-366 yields 4.78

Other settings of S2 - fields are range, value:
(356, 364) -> 4.6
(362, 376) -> 3.773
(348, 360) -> 4.621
